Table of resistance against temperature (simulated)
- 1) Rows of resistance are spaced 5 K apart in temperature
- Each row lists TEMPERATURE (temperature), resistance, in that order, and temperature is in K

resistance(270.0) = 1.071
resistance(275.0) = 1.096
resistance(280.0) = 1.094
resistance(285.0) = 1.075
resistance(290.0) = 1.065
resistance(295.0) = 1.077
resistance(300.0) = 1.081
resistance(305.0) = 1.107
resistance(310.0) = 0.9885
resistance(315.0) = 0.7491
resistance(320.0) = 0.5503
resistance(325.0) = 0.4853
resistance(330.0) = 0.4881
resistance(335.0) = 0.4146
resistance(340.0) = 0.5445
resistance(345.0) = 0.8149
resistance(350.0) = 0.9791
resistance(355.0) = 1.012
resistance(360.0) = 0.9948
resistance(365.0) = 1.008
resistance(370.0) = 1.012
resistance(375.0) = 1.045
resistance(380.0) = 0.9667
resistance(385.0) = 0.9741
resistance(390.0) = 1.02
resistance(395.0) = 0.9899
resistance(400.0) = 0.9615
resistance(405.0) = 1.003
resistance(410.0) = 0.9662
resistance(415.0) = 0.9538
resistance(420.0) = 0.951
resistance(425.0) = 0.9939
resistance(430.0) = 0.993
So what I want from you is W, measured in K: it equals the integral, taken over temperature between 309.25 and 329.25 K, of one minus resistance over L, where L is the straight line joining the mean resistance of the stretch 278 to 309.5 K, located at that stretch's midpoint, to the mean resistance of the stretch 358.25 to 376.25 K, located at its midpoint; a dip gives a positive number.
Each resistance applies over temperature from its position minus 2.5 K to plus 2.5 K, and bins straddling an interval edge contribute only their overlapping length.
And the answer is 7.7 K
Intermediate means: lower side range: 1.08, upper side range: 1.01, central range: 0.65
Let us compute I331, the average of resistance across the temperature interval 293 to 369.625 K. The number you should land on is 0.823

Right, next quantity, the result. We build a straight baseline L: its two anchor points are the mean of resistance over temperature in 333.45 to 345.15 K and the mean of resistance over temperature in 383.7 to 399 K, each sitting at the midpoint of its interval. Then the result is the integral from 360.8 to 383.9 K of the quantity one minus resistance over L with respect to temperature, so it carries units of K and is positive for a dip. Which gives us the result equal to -4.8 K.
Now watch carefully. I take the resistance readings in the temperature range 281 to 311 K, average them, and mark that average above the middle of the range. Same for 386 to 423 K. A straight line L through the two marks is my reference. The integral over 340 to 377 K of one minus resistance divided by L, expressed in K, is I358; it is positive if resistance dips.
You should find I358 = 2.40 K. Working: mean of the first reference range 1.07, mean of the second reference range 0.978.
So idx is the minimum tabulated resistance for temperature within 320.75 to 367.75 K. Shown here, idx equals 0.4146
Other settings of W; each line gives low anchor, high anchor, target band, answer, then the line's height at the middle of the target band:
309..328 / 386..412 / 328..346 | 4.7 K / 0.739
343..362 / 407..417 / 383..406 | -0.7 K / 0.96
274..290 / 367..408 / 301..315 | 0.9 K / 1.06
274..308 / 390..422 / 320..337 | 9.3 K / 1.05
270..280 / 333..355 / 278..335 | 4.7 K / 0.926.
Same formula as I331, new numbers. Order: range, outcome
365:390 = 1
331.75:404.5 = 0.908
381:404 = 0.986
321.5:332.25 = 0.493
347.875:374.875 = 1.01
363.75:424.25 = 0.987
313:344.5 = 0.553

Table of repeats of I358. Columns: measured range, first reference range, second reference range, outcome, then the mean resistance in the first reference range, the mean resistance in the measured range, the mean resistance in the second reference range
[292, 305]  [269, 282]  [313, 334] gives -4.0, 1.09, 1.08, 0.553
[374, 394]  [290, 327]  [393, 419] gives -0.9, 0.881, 0.997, 0.973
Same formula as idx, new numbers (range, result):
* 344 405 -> 0.8149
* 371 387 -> 0.9667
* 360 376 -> 0.9948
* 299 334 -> 0.4853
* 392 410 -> 0.9615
